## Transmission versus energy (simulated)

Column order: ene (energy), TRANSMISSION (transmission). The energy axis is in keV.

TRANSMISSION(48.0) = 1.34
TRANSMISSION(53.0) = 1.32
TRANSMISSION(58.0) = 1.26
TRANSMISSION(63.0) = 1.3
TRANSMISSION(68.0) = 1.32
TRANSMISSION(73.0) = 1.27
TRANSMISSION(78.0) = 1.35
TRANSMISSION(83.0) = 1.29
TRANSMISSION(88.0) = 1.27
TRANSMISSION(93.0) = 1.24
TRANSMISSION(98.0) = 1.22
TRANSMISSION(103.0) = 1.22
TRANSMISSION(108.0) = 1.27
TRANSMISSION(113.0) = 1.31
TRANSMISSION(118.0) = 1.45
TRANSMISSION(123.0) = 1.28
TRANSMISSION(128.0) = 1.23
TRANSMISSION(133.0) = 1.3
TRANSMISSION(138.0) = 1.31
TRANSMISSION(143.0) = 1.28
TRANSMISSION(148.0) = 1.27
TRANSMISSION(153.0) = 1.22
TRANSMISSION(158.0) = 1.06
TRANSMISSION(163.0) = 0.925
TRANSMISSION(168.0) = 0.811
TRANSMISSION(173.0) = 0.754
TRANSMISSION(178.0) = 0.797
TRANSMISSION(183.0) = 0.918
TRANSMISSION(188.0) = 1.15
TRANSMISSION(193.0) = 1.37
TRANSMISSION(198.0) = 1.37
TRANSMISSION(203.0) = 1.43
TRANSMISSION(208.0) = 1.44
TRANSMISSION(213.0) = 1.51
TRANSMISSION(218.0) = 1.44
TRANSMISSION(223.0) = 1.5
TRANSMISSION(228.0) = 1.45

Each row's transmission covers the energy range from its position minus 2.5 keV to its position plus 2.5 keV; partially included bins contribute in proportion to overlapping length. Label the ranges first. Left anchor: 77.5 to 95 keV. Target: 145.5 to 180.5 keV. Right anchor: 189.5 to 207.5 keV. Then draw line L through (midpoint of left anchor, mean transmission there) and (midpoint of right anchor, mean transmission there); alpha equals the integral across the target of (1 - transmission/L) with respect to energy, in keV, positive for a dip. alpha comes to 9.7 keV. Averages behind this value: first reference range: 1.28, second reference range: 1.38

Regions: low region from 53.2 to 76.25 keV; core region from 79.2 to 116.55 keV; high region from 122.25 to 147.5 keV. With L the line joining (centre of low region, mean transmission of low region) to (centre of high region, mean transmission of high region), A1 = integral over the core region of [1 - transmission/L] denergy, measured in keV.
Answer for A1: 0.5 keV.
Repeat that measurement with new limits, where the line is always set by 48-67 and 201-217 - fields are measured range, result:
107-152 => 2.5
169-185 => 6.8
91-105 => 1.2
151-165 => 3.4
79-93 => 0.5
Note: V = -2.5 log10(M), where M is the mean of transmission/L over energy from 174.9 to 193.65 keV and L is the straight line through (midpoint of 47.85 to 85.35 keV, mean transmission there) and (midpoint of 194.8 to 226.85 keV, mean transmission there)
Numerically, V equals 0.362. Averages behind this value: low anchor 1.3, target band 1.02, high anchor 1.45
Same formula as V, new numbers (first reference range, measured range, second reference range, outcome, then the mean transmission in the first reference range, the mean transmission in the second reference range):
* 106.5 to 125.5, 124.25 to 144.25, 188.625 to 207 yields 0.049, 1.33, 1.37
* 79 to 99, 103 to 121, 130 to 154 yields -0.045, 1.26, 1.28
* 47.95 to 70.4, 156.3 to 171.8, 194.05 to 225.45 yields 0.468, 1.3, 1.44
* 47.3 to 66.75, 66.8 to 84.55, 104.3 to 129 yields -0.002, 1.3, 1.31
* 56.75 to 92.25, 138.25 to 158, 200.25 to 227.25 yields 0.120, 1.29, 1.46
